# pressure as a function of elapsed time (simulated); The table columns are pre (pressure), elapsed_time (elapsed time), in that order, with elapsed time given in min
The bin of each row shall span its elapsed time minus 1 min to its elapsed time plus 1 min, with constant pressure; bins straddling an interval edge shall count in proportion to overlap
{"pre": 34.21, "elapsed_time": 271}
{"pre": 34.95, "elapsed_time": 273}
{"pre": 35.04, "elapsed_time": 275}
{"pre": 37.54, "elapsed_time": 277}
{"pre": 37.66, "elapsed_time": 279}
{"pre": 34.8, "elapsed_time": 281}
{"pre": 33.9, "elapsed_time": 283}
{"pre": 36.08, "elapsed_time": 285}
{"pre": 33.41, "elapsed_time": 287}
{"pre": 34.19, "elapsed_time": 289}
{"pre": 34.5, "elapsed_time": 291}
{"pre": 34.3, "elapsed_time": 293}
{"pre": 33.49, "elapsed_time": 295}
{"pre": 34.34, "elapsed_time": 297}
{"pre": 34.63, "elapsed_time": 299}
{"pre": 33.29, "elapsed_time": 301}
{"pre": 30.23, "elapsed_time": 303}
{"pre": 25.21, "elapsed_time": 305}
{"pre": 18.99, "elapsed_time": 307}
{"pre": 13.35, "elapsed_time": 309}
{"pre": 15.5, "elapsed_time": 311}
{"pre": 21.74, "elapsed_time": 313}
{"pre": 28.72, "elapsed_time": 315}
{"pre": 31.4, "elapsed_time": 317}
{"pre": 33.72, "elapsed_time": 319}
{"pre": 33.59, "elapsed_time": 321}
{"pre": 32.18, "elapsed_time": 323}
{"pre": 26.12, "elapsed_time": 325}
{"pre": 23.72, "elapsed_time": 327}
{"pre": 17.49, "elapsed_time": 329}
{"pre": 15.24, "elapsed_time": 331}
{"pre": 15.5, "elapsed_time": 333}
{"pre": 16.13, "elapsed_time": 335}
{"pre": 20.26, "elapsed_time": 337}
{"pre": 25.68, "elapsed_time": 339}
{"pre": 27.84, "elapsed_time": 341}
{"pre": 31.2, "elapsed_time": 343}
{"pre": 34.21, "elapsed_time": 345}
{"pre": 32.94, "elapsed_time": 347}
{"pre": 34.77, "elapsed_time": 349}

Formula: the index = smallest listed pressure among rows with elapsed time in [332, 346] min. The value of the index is 15.5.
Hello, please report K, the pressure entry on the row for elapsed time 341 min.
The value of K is 27.84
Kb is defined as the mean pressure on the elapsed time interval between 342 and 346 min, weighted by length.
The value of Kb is 32.7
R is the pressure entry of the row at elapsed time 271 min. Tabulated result 34.21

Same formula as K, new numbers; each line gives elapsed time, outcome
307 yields 18.99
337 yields 20.26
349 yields 34.77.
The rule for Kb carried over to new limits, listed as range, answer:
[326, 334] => 18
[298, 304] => 32.7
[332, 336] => 15.8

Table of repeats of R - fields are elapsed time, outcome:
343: 31.2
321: 33.59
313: 21.74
